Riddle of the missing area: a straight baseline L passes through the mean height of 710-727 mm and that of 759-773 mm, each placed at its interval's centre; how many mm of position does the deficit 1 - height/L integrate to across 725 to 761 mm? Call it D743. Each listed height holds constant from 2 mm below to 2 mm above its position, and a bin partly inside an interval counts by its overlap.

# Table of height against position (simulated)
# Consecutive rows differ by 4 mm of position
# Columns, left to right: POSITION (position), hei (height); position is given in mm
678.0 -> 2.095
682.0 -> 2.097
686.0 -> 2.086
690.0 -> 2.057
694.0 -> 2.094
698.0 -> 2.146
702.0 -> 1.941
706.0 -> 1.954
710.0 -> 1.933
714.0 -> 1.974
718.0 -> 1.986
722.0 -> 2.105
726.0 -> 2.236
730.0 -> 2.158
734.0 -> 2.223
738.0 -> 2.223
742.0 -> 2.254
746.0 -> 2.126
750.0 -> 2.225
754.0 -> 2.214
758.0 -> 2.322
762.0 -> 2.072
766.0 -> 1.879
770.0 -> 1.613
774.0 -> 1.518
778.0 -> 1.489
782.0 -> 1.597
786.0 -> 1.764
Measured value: -4.85 mm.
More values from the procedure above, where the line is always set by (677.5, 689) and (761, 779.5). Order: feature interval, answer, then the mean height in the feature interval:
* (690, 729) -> -1.5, 2.04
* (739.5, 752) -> -2.7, 2.2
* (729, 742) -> -2.5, 2.21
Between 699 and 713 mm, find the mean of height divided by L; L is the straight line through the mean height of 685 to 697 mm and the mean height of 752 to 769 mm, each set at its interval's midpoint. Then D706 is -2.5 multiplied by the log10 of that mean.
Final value 0.068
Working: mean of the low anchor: 2.08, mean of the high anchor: 2.09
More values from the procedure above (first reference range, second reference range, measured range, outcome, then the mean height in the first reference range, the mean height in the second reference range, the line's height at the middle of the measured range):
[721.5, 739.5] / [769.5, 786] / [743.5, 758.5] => -0.15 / 2.2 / 1.57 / 1.93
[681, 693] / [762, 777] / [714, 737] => -0.12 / 2.08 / 1.71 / 1.91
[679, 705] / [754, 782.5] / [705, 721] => 0.02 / 2.07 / 1.82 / 2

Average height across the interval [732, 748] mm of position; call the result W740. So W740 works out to 2.21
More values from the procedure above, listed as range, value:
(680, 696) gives 2.08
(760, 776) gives 1.77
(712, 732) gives 2.09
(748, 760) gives 2.25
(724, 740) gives 2.21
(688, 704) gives 2.06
